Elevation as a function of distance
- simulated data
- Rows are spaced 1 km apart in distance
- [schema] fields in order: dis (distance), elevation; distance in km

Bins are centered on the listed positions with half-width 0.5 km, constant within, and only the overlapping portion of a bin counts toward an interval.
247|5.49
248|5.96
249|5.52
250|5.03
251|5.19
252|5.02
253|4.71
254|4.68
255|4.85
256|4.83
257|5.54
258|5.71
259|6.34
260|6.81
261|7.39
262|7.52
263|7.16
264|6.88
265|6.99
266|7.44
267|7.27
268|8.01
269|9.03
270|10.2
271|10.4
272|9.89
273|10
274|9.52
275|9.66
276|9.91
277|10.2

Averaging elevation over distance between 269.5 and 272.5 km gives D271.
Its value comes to 10.2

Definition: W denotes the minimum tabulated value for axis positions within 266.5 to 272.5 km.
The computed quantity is 7.27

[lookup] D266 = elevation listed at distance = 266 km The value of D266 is 7.44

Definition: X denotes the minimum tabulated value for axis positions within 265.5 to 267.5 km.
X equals 7.27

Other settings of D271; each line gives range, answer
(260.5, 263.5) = 7.36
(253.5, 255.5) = 4.76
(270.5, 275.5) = 9.89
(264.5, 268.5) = 7.43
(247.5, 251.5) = 5.43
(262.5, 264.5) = 7.02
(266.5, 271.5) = 8.98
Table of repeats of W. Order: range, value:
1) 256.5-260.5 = 5.54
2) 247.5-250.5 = 5.03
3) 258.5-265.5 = 6.34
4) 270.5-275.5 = 9.52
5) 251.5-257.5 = 4.68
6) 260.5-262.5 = 7.39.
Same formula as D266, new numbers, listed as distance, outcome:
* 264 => 6.88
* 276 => 9.91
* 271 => 10.4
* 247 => 5.49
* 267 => 7.27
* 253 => 4.71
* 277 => 10.2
